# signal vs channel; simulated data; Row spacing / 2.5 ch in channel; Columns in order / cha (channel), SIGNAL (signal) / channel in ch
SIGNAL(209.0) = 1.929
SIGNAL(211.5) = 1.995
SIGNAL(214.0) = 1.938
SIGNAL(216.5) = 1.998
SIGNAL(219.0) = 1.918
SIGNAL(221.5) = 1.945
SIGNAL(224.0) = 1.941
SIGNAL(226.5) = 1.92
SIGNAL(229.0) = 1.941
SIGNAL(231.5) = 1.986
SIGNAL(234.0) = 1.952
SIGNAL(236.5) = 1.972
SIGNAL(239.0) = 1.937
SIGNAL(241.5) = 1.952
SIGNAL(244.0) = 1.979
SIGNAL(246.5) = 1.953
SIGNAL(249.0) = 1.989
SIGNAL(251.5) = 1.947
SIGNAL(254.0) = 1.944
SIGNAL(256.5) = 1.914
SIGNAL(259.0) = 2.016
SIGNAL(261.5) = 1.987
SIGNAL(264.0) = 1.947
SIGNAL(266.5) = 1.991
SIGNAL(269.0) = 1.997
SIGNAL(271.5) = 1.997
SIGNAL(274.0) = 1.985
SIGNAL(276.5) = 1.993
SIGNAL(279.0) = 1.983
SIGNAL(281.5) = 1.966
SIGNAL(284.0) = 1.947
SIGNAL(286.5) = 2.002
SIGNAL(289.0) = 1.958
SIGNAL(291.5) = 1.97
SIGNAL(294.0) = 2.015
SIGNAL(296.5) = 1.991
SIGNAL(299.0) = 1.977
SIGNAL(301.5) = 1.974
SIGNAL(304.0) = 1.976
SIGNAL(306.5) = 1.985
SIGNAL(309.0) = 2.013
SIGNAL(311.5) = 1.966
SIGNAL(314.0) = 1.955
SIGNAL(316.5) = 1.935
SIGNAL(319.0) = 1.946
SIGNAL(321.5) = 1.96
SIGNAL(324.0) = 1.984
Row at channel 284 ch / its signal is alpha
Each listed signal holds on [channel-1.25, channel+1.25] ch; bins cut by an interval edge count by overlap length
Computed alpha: 1.947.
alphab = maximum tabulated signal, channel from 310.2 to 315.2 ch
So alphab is 1.966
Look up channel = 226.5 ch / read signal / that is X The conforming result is 1.92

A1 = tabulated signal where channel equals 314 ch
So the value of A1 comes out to 1.955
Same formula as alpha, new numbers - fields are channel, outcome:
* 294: 2.015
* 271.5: 1.997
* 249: 1.989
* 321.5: 1.96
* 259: 2.016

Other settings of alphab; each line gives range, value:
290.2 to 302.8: 2.015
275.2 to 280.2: 1.993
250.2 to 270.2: 2.016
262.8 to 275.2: 1.997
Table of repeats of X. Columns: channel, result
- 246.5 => 1.953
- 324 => 1.984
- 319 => 1.946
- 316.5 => 1.935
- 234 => 1.952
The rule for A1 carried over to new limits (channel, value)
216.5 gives 1.998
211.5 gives 1.995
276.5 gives 1.993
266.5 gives 1.991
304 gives 1.976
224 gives 1.941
